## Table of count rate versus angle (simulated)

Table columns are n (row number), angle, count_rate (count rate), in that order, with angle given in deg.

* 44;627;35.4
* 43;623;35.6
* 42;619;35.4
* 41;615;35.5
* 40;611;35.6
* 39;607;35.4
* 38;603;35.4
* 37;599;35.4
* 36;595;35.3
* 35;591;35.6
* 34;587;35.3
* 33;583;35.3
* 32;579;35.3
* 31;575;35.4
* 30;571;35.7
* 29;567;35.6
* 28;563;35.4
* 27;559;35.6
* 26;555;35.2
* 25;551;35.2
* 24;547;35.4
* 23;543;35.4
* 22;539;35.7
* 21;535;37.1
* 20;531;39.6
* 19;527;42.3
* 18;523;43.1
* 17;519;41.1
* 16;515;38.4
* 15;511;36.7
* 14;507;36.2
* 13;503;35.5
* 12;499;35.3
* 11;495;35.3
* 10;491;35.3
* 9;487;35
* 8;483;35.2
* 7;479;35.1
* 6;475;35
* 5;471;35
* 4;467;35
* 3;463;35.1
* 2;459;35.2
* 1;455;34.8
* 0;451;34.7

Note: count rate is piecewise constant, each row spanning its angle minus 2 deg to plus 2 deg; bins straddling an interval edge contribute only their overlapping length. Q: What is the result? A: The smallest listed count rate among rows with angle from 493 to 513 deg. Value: 35.3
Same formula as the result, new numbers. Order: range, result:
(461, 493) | 35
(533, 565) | 35.2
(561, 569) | 35.4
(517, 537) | 37.1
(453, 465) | 34.8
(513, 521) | 38.4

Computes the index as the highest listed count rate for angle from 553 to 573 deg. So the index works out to 35.7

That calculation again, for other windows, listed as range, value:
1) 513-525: 43.1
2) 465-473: 35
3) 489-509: 36.2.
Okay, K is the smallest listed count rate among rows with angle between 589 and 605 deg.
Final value 35.3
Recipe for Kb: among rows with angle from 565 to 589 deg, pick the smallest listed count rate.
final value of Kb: 35.3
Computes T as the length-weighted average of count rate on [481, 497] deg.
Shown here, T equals 35.2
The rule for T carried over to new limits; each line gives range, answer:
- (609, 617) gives 35.5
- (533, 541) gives 36.4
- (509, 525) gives 39.8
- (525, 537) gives 39.7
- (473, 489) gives 35.1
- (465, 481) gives 35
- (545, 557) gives 35.3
